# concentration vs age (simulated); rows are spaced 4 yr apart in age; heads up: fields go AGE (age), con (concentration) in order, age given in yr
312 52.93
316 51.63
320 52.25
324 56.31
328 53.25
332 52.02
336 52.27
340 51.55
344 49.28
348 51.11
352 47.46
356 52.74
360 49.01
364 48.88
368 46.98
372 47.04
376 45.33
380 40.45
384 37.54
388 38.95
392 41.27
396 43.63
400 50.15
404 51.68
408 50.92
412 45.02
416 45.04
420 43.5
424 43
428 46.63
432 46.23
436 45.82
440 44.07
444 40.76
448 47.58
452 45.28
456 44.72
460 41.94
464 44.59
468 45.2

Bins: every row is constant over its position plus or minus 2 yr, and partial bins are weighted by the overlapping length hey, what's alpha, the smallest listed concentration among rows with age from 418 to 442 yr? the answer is 43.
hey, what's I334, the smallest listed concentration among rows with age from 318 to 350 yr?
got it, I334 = 49.28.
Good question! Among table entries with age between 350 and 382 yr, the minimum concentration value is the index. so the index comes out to 40.45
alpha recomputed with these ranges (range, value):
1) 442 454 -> 40.76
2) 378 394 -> 37.54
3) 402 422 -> 43.5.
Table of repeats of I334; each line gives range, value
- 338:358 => 47.46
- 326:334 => 52.02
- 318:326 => 52.25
